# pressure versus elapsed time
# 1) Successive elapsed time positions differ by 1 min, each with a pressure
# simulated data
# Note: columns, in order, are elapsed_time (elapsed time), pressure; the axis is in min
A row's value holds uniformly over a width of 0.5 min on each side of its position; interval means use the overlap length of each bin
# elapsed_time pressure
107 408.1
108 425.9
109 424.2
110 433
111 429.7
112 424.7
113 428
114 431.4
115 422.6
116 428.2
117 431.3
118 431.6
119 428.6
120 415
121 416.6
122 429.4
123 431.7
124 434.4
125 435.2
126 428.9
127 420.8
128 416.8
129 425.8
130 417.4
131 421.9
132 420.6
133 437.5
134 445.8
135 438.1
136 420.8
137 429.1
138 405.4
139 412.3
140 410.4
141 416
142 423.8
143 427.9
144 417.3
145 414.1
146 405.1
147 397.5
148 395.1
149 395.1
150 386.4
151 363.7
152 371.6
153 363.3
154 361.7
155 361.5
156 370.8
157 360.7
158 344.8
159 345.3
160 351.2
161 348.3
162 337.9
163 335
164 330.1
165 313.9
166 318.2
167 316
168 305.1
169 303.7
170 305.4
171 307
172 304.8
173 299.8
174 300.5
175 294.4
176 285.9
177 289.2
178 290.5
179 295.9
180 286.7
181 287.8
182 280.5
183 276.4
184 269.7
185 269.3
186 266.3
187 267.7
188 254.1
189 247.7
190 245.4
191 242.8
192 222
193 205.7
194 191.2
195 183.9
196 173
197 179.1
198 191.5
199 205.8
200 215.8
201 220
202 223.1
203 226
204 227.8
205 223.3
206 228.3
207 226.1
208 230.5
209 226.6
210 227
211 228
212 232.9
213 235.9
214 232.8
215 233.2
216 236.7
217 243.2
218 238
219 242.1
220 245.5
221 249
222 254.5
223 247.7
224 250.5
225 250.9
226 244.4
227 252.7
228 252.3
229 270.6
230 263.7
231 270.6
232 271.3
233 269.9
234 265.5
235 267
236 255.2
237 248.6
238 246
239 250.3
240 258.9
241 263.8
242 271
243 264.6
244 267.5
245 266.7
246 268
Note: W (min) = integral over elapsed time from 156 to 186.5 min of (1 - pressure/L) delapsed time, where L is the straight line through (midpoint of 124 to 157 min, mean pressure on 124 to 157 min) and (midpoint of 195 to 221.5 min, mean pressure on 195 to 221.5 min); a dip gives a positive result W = 1.5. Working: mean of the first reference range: 408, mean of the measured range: 308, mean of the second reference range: 224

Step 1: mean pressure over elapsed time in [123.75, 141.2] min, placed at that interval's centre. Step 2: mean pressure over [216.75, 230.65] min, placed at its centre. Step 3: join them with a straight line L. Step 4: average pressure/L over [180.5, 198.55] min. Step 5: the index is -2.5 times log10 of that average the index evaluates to 0.32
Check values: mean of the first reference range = 424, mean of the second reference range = 251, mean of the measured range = 236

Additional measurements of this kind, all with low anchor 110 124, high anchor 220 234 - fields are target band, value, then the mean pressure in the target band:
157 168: 0.073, 334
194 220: 0.283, 221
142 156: -0.033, 390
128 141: -0.061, 423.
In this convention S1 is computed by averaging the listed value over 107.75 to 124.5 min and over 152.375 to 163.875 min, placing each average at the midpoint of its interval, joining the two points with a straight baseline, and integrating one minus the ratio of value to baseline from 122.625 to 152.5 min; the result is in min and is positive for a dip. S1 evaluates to -2.0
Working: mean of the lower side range 427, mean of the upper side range 352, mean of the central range 415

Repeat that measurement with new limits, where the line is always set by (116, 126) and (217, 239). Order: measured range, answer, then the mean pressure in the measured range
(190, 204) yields 4.4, 208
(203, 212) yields 1.9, 227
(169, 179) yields 1.3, 298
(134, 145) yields -0.6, 421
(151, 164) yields 0.5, 354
